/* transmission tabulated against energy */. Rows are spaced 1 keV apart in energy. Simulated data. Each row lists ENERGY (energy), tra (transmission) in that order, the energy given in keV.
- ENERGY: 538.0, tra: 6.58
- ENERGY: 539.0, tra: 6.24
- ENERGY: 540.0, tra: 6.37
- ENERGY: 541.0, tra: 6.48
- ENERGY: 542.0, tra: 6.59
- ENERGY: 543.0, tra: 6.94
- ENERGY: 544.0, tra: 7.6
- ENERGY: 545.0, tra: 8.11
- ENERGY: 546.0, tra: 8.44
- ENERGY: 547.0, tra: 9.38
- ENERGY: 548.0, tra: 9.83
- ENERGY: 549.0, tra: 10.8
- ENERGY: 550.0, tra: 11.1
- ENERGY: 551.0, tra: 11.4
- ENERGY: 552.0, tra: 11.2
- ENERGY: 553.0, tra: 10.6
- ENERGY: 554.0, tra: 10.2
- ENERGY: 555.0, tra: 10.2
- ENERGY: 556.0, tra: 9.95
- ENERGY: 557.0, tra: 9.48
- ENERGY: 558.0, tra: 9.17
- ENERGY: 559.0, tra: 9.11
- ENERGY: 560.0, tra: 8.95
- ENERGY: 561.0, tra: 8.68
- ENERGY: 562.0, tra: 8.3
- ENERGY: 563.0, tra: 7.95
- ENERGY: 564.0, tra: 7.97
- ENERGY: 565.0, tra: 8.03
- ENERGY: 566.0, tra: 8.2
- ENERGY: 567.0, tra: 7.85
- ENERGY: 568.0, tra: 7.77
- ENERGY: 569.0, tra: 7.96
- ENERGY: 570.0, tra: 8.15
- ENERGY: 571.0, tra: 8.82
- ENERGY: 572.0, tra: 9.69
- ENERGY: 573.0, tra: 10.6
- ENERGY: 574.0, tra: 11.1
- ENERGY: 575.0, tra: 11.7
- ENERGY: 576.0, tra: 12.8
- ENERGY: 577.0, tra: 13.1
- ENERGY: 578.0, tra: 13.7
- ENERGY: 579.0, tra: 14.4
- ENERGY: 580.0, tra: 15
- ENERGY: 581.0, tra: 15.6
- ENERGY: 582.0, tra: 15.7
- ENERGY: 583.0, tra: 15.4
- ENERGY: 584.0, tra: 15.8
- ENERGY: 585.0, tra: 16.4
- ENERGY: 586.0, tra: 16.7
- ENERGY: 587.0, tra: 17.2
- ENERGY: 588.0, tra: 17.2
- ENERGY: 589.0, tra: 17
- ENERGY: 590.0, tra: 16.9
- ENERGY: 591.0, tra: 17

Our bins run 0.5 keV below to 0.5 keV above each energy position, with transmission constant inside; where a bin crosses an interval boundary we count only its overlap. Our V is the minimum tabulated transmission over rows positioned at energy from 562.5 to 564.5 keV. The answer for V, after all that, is 7.95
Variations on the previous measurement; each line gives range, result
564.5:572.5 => 7.77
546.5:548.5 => 9.38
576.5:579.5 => 13.1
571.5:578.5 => 9.69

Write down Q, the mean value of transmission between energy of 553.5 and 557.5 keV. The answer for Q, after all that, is 9.96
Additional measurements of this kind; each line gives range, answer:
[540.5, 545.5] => 7.14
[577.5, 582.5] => 14.9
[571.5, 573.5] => 10.1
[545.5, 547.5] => 8.91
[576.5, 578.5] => 13.4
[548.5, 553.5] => 11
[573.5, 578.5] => 12.5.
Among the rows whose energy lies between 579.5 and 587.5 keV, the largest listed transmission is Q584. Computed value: 17.2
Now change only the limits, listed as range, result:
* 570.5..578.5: 13.7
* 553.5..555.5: 10.2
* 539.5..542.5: 6.59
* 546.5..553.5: 11.4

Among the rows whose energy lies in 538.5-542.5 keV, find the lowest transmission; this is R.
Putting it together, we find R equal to 6.24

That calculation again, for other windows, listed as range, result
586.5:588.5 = 17.2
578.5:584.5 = 14.4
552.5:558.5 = 9.17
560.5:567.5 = 7.85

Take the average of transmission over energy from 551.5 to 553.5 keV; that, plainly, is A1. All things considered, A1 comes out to 10.9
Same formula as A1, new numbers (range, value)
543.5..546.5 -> 8.05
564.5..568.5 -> 7.96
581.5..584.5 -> 15.6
